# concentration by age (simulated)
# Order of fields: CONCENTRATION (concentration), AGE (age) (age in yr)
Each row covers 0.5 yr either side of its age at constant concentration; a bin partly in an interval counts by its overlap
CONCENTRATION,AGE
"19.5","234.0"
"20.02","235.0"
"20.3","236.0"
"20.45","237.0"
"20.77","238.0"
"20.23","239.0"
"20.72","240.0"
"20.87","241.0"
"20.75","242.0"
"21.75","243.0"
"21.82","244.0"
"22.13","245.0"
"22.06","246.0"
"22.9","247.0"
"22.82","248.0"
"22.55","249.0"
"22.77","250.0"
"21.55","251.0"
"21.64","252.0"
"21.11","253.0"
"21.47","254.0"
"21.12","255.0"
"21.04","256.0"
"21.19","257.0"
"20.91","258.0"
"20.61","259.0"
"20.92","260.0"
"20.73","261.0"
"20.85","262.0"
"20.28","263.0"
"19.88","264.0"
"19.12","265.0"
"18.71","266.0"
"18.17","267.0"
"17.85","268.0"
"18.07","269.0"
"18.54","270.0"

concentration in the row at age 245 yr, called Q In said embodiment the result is 22.13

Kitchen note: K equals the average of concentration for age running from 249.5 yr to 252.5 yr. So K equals 22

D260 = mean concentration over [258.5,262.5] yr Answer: 20.8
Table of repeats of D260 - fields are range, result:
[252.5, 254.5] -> 21.3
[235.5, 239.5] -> 20.4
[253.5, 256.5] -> 21.2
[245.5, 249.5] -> 22.6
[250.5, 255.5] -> 21.4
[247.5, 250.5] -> 22.7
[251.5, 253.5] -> 21.4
